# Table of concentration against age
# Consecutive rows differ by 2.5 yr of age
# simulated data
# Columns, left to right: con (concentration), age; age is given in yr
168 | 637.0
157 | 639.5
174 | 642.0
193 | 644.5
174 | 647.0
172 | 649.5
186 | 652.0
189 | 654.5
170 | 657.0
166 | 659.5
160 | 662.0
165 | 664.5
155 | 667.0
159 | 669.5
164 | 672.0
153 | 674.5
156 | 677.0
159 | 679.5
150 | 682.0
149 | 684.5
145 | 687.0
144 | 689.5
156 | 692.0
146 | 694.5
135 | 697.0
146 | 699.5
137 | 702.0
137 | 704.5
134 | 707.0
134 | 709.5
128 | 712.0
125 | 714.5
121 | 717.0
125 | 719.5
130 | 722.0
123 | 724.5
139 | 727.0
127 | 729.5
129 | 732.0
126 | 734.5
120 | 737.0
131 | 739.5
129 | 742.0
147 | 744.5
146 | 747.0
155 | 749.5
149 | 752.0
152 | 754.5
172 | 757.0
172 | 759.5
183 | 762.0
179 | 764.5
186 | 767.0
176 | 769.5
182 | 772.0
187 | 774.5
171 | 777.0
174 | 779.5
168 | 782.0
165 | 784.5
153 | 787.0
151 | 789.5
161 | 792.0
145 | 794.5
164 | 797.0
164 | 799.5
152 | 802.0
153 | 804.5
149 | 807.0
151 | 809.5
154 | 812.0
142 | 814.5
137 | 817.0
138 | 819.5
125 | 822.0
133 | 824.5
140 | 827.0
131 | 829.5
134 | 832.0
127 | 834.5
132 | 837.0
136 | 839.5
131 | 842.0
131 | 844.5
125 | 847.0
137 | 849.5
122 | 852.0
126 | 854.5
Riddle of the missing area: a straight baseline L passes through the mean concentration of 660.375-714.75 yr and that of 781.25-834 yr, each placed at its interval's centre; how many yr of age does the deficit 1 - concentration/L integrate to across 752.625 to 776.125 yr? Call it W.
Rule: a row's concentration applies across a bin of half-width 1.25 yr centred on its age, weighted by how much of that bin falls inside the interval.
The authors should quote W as -4.5 yr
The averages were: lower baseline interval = 148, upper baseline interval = 148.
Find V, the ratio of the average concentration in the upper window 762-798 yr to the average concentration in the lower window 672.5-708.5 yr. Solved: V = 1.2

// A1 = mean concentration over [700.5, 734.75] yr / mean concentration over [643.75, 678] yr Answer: 0.8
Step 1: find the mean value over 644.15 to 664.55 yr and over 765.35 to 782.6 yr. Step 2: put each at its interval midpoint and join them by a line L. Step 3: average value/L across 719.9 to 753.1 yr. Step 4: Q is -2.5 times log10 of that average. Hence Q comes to 0.30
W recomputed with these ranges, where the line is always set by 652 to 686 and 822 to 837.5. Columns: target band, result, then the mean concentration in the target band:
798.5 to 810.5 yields -1.5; 154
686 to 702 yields 1.3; 145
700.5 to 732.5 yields 4.8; 130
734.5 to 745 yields 1.3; 130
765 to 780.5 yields -4.0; 179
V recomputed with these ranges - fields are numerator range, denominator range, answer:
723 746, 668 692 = 0.85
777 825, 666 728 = 1.07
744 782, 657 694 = 1.08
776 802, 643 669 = 0.93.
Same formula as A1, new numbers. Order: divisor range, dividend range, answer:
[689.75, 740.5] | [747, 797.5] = 1.26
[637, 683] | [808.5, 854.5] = 0.81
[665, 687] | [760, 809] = 1.07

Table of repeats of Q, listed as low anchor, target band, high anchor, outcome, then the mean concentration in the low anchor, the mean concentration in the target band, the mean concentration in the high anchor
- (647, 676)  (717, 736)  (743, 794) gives 0.287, 167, 128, 166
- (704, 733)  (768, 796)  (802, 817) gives -0.169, 129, 167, 149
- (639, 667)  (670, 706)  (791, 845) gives 0.124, 173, 148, 142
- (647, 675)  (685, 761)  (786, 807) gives 0.166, 168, 139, 155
